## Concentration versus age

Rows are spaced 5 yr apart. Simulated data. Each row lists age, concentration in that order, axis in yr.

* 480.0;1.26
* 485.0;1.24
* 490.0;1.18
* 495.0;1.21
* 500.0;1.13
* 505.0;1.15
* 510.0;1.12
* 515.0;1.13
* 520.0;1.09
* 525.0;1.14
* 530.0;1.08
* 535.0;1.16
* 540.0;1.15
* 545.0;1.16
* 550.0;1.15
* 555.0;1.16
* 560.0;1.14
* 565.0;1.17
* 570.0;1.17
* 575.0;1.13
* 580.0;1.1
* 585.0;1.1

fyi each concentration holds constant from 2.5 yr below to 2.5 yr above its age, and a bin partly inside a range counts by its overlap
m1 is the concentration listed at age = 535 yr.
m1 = 1.16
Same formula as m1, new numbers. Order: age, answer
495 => 1.21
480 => 1.26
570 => 1.17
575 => 1.13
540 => 1.15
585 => 1.1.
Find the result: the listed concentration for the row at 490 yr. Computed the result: 1.18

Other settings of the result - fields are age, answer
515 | 1.13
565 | 1.17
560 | 1.14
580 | 1.1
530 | 1.08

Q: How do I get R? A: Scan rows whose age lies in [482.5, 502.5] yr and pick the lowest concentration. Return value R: 1.13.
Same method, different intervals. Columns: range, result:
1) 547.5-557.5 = 1.15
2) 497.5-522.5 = 1.09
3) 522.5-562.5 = 1.08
